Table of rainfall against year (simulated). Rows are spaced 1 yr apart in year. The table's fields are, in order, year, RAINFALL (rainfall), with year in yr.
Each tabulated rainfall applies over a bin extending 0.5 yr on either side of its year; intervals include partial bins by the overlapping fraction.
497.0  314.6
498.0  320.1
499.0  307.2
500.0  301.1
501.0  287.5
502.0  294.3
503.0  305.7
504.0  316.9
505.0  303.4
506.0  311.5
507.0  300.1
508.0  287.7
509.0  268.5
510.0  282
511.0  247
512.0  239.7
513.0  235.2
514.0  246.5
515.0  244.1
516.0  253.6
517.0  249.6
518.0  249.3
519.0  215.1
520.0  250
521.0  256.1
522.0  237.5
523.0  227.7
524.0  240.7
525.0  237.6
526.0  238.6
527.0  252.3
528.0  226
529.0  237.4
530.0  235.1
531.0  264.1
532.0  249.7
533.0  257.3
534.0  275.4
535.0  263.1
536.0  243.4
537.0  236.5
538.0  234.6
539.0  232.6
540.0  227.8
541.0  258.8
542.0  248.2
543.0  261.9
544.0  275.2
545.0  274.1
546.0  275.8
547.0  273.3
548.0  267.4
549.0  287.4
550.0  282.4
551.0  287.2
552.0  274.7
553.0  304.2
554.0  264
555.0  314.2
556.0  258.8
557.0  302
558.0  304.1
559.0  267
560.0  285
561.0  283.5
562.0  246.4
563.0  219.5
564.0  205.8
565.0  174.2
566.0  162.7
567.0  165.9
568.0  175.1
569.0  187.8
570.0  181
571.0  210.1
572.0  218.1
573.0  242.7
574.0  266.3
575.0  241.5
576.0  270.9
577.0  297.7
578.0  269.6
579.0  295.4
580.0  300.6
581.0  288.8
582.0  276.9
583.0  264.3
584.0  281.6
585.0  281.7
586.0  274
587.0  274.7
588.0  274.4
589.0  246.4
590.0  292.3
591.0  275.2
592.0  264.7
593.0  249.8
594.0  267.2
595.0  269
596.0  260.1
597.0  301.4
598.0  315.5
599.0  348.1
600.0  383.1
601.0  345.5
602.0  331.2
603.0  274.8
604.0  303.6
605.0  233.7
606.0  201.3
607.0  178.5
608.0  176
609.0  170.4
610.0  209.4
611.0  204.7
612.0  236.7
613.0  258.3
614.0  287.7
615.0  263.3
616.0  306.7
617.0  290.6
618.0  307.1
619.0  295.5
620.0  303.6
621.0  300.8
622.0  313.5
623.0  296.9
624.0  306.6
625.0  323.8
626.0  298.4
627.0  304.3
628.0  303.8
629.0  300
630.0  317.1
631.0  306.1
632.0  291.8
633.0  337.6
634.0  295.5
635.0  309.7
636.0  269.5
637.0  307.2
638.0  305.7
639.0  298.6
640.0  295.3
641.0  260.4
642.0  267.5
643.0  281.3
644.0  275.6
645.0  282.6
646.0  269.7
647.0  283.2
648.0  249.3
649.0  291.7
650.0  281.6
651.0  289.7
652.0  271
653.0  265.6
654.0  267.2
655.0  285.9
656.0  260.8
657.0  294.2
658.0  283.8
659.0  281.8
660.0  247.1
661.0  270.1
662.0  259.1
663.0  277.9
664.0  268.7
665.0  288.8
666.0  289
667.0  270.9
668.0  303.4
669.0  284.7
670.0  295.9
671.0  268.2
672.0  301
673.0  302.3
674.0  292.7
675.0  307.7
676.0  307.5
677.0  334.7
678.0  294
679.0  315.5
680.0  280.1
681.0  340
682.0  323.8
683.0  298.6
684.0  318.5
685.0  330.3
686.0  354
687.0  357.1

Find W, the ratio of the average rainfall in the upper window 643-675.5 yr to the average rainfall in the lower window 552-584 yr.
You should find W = 1.1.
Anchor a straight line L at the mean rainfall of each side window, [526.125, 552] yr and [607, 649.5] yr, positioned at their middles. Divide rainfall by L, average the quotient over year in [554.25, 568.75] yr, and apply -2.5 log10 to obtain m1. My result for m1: 0.100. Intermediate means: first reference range 257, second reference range 281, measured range 240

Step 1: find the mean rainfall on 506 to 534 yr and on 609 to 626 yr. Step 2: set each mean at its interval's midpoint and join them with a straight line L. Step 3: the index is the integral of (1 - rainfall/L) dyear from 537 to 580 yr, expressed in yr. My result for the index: 1.6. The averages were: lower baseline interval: 251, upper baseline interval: 279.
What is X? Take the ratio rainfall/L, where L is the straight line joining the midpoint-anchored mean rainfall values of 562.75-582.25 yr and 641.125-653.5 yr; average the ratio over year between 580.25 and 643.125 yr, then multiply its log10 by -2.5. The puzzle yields -0.11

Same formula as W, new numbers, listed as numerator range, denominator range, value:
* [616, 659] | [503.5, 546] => 1.14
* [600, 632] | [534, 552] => 1.06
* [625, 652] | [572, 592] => 1.07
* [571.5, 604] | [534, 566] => 1.08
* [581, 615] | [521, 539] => 1.09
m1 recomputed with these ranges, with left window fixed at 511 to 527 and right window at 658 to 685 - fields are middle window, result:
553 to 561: -0.13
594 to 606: -0.12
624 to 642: -0.08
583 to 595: -0.02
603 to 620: 0.11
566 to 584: 0.08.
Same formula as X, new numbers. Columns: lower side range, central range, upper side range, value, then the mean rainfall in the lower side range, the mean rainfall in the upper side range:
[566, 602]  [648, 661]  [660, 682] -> 0.05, 267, 293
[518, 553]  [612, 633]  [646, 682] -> -0.09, 254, 286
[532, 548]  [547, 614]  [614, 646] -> 0.06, 256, 297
